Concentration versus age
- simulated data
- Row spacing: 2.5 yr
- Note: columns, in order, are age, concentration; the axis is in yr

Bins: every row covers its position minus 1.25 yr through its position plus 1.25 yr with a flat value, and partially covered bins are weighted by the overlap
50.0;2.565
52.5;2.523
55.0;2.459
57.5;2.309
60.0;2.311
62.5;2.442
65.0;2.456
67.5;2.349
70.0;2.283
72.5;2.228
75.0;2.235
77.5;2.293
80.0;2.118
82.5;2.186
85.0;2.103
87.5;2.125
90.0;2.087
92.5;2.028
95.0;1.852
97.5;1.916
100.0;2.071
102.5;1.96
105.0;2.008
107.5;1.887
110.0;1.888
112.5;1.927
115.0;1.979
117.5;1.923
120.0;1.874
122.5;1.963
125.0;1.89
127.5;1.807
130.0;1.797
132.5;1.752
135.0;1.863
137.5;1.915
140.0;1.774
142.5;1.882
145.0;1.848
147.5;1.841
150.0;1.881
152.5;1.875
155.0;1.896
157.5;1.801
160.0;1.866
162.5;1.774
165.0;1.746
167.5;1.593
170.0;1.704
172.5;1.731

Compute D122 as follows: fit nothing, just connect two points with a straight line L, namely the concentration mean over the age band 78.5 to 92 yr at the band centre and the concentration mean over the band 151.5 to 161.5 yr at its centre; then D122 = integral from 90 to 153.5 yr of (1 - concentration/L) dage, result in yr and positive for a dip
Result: 2.7 yr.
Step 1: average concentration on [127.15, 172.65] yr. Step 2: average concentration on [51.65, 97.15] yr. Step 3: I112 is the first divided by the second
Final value 0.81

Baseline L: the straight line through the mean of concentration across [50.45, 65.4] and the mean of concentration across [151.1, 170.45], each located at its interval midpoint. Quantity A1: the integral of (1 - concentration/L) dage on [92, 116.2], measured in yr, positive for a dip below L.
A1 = 2.1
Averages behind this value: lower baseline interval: 2.42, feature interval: 1.95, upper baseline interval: 1.79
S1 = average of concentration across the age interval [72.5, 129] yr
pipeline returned 2.01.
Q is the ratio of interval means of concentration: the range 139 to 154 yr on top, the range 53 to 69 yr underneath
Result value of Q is 0.77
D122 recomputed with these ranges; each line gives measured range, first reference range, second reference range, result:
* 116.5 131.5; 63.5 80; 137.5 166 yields 0.9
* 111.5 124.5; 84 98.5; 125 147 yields -0.2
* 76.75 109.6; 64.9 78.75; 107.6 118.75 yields 1.0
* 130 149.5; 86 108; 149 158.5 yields 0.6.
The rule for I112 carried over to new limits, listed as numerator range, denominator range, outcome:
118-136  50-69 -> 0.77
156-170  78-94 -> 0.83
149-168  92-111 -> 0.93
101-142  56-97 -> 0.86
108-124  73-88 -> 0.88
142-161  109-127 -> 0.97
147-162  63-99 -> 0.86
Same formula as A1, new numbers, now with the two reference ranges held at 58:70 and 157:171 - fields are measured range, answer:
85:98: 1.1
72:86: 0.5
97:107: 0.7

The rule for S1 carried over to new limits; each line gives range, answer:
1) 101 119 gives 1.94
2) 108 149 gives 1.87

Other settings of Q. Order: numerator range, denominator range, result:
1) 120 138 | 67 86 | 0.83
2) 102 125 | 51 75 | 0.82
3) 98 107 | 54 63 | 0.84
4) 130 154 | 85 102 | 0.91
